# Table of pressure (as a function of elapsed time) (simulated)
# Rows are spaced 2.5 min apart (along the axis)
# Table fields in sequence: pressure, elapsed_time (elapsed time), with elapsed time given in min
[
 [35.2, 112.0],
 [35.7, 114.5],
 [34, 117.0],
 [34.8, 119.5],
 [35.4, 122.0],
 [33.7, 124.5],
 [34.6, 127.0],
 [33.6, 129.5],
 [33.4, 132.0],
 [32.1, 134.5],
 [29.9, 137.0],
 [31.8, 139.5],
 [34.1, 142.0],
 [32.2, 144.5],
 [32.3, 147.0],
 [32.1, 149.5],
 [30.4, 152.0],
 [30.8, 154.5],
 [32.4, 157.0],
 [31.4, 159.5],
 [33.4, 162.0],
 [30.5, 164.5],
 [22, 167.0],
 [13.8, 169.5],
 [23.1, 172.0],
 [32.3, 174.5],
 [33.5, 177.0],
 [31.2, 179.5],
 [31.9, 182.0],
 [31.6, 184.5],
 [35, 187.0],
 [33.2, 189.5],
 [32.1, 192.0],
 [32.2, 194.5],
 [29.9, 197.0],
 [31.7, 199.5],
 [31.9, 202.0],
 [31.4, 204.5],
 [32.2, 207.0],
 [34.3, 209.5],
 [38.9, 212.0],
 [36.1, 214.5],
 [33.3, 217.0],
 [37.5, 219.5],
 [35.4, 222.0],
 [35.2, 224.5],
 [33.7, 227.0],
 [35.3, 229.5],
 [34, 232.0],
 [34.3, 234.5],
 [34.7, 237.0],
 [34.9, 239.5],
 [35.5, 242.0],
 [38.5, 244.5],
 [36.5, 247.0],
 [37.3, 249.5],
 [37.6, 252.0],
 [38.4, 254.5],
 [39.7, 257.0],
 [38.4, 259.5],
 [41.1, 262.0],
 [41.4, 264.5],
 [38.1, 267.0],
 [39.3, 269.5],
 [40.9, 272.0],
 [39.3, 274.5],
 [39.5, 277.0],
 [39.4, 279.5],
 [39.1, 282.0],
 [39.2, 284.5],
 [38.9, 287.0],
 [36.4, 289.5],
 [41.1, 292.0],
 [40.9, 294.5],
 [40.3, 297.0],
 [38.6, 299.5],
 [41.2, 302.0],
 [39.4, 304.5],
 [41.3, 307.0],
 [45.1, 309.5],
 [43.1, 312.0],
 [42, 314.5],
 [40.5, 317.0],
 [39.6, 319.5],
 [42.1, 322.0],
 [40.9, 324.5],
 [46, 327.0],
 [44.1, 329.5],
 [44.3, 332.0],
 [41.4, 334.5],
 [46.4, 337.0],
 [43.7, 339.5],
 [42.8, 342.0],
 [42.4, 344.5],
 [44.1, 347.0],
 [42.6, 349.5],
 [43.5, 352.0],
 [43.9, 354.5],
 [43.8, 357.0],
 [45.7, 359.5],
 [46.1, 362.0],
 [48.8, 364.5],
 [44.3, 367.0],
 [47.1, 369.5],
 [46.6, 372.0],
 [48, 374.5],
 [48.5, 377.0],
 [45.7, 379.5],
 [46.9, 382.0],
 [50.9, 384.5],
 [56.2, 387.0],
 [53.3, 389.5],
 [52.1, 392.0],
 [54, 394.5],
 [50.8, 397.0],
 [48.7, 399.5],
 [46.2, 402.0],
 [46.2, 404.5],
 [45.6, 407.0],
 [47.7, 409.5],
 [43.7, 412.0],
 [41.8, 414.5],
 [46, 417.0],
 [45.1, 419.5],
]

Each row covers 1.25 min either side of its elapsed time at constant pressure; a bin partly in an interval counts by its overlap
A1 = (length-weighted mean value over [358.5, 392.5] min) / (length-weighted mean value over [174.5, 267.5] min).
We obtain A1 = 1.4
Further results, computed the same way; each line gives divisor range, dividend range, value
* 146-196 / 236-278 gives 1.27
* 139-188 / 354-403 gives 1.60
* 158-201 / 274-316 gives 1.35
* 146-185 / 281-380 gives 1.46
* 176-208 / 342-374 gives 1.40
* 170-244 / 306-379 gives 1.33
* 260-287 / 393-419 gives 1.19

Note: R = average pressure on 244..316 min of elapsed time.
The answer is 39.7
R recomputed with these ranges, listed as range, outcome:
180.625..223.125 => 33.4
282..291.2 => 38.4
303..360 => 42.9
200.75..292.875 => 37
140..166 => 31.9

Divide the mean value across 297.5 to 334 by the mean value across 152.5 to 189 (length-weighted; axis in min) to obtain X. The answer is 1.4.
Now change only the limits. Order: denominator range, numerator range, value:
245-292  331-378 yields 1.15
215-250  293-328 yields 1.17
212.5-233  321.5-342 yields 1.24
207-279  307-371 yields 1.18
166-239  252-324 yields 1.25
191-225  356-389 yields 1.42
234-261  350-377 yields 1.24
